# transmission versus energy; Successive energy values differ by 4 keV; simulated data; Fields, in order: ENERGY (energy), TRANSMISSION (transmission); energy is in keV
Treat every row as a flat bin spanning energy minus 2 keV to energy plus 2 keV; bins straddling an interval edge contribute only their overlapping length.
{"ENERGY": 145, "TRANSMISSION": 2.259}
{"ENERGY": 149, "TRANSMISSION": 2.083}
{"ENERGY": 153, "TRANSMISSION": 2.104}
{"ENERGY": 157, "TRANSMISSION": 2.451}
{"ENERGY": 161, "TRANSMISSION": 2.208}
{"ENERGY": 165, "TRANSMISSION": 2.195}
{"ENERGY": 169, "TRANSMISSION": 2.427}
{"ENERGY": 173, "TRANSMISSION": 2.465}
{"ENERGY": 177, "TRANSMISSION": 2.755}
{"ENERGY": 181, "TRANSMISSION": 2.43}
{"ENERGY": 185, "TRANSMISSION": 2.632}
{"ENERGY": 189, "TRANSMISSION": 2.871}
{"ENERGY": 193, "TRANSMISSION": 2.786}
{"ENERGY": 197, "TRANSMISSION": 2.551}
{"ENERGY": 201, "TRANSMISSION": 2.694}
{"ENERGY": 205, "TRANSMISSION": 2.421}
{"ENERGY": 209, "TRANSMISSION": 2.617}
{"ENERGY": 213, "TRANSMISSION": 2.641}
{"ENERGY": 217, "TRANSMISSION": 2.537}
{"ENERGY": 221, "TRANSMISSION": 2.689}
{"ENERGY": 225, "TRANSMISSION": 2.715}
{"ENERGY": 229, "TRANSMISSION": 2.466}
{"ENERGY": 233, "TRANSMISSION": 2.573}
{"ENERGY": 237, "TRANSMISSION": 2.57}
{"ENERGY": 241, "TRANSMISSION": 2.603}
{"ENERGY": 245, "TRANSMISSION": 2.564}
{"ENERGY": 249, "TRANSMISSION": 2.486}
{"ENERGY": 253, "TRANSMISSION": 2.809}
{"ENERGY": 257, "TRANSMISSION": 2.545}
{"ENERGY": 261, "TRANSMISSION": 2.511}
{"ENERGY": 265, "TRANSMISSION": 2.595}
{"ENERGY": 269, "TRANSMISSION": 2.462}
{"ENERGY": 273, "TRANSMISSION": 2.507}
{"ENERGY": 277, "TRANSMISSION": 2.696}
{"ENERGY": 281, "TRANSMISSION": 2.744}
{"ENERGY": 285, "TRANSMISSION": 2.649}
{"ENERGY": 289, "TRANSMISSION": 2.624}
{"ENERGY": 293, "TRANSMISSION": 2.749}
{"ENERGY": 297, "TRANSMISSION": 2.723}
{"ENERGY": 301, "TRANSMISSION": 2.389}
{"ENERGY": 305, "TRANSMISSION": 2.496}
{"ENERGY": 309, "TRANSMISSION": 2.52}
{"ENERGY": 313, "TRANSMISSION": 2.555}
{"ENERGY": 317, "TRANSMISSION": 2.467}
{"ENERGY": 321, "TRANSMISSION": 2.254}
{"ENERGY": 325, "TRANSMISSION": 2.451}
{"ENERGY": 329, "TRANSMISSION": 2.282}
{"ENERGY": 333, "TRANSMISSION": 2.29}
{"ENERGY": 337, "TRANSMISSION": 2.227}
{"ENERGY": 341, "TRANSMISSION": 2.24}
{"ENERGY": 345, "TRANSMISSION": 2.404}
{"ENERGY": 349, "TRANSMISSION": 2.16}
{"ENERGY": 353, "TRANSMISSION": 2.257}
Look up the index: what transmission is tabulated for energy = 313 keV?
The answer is 2.555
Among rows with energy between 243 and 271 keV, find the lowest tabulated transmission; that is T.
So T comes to 2.462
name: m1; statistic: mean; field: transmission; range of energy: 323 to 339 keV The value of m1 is 2.31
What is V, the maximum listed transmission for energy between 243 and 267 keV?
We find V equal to 2.809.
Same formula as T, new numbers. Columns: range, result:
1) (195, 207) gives 2.421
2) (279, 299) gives 2.624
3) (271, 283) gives 2.507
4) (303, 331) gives 2.254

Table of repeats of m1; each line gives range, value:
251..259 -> 2.68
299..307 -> 2.44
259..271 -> 2.52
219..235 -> 2.61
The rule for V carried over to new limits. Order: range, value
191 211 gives 2.786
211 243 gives 2.715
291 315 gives 2.749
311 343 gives 2.555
